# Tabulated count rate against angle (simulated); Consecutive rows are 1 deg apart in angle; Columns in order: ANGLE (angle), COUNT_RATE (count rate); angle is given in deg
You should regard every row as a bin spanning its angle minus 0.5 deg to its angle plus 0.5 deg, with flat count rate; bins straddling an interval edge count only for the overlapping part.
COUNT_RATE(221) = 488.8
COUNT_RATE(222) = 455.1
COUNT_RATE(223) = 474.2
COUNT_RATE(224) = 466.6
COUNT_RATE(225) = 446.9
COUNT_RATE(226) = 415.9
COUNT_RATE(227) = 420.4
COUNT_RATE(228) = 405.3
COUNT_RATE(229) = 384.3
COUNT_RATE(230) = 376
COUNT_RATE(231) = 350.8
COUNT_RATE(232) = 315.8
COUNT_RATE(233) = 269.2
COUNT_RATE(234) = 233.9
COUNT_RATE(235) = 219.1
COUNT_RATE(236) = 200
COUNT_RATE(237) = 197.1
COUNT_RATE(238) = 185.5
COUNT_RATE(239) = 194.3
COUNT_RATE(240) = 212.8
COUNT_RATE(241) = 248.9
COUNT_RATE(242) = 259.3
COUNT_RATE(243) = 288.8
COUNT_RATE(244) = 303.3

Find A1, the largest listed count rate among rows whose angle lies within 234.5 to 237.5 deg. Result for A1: 219.1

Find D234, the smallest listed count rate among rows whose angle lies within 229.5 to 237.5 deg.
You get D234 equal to 197.1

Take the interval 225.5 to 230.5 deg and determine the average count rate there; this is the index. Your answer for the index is 400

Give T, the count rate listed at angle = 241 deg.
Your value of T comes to 248.9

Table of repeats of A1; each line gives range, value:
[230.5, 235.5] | 350.8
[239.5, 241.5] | 248.9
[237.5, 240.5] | 212.8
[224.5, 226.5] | 446.9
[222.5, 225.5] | 474.2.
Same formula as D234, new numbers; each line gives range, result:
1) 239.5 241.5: 212.8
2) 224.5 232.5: 315.8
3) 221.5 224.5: 455.1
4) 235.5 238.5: 185.5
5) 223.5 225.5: 446.9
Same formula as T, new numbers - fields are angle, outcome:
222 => 455.1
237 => 197.1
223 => 474.2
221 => 488.8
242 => 259.3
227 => 420.4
